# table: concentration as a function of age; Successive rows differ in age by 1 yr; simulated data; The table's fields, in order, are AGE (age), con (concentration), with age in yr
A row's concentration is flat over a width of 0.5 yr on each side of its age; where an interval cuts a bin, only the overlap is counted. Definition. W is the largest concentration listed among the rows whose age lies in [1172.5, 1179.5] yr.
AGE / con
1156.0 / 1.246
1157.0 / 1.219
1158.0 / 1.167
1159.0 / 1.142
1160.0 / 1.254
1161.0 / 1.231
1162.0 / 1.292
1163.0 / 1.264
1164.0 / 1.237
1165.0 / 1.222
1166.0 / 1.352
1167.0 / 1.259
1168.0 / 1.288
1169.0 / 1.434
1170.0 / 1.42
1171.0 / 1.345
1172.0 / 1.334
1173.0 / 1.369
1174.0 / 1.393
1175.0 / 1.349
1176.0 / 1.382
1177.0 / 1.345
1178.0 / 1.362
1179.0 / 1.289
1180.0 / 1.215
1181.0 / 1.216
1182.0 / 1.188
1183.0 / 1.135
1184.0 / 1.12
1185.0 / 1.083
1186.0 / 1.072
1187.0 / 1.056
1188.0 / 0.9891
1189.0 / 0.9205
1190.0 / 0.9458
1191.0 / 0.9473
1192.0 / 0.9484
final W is 1.393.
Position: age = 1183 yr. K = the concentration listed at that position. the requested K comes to 1.135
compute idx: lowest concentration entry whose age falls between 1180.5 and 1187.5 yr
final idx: 1.056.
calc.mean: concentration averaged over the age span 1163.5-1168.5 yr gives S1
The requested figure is 1.27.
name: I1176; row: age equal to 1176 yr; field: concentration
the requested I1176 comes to 1.382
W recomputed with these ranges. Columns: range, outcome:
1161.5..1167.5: 1.352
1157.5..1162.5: 1.292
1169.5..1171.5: 1.42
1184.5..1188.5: 1.083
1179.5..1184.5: 1.216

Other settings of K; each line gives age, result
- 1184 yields 1.12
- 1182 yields 1.188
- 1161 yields 1.231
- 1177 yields 1.345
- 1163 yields 1.264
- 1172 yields 1.334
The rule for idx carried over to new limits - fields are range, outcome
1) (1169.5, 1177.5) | 1.334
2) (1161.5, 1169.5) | 1.222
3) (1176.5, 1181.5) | 1.215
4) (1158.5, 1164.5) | 1.142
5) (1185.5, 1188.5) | 0.9891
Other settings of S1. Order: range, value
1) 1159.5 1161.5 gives 1.24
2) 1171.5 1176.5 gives 1.37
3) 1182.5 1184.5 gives 1.13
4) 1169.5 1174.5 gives 1.37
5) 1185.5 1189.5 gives 1.01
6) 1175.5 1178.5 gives 1.36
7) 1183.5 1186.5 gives 1.09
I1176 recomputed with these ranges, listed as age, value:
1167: 1.259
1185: 1.083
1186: 1.072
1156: 1.246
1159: 1.142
